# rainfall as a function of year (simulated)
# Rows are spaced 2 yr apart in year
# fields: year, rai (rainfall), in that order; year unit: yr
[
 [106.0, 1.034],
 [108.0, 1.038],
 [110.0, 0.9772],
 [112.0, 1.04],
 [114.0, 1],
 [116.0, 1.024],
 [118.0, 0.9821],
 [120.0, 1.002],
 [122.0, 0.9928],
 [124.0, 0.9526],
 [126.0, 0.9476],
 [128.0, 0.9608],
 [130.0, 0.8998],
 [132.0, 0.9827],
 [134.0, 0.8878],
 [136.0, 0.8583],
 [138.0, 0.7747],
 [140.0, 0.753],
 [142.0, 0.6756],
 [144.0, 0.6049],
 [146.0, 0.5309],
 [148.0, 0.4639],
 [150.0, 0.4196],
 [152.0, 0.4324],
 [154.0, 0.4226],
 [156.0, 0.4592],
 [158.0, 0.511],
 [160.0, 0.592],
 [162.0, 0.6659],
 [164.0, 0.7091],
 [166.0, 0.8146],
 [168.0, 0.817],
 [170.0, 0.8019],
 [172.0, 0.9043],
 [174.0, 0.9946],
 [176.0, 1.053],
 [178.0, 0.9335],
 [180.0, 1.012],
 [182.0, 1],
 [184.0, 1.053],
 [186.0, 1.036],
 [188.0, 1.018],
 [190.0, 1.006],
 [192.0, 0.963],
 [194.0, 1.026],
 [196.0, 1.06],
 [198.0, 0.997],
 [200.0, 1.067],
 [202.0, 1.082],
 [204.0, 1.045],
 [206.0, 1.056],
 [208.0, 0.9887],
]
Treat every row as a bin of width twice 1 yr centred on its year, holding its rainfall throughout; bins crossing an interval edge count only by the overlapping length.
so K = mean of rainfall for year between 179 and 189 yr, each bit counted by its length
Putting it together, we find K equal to 1.02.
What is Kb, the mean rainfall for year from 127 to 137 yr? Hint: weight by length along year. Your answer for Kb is 0.918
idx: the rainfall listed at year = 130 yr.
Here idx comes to 0.8998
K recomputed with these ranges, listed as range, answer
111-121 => 1.01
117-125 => 0.982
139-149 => 0.606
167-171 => 0.809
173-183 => 0.999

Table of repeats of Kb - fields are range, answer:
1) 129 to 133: 0.941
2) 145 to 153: 0.462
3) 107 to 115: 1.01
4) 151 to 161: 0.483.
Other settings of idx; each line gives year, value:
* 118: 0.9821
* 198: 0.997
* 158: 0.511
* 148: 0.4639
